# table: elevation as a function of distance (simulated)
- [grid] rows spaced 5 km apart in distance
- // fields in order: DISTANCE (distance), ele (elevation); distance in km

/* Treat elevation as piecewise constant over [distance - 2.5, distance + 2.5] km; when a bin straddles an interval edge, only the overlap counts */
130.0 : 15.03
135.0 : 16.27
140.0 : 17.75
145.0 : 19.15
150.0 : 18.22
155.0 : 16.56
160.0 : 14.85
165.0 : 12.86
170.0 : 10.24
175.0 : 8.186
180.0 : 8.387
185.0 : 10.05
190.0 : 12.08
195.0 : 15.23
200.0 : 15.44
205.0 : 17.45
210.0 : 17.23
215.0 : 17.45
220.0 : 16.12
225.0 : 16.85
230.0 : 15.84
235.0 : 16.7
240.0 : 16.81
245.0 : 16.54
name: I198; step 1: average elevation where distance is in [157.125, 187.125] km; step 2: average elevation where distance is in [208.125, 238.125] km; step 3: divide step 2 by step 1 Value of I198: 1.54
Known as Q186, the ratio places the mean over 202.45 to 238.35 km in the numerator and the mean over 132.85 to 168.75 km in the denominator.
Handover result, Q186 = 1.0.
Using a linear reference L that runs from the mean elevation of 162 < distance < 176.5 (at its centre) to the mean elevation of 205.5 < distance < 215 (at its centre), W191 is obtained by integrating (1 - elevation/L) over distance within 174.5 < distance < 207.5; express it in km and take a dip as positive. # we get 4.1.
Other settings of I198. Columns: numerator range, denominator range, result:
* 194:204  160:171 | 1.26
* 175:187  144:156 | 0.50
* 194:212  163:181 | 1.65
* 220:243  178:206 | 1.27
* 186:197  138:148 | 0.71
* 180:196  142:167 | 0.70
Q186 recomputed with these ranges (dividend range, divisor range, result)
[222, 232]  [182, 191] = 1.52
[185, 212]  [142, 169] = 0.93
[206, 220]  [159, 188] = 1.62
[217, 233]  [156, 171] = 1.23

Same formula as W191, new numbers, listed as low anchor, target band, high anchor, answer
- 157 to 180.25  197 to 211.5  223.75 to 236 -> -2.4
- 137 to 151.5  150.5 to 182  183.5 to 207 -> 8.3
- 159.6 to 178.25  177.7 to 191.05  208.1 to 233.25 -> 2.9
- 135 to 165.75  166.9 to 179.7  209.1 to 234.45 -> 5.7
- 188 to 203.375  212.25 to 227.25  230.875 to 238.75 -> -1.0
